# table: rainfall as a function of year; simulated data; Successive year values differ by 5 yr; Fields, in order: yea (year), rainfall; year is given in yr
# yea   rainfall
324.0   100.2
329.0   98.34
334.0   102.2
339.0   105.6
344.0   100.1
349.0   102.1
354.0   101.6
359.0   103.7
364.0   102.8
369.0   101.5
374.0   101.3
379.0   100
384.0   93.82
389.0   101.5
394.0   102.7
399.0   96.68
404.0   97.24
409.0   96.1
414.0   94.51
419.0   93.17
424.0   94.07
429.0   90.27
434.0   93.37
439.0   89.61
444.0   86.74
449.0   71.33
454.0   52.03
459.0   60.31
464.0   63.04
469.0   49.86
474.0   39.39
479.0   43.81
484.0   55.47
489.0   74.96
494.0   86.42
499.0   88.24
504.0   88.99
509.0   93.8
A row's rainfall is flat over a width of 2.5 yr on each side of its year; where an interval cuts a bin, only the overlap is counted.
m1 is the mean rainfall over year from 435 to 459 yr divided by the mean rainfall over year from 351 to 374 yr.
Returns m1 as 0.73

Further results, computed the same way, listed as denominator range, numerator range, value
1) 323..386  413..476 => 0.74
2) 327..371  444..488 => 0.56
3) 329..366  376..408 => 0.96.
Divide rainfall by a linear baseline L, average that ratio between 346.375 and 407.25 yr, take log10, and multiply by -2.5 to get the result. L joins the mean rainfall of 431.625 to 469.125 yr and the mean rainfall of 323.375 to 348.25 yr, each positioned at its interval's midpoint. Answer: -0.11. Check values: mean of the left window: 101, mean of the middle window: 100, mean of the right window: 72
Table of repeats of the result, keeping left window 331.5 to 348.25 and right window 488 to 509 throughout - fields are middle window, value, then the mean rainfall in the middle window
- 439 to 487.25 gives 0.45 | 59.9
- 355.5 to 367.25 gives -0.03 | 103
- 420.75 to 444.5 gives 0.02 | 91.2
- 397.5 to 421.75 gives 0.00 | 95.5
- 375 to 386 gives 0.01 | 97.6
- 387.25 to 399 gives -0.04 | 101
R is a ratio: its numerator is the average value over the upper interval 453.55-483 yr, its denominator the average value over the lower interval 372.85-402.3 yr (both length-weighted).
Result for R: 0.52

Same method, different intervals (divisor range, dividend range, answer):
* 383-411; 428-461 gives 0.79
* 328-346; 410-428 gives 0.92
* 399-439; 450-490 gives 0.58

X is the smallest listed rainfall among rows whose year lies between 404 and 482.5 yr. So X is 39.39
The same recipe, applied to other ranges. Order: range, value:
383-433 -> 90.27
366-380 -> 100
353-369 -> 101.5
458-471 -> 49.86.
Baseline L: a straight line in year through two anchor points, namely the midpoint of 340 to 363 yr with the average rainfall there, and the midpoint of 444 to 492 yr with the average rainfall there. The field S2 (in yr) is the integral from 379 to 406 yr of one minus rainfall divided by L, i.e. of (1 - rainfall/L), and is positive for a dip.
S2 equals -3.7 yr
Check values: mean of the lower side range 102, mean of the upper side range 58.6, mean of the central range 98.6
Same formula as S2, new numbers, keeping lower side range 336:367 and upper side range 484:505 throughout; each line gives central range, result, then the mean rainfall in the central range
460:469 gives 2.8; 58.9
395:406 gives -0.3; 97.7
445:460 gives 4.0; 63.9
